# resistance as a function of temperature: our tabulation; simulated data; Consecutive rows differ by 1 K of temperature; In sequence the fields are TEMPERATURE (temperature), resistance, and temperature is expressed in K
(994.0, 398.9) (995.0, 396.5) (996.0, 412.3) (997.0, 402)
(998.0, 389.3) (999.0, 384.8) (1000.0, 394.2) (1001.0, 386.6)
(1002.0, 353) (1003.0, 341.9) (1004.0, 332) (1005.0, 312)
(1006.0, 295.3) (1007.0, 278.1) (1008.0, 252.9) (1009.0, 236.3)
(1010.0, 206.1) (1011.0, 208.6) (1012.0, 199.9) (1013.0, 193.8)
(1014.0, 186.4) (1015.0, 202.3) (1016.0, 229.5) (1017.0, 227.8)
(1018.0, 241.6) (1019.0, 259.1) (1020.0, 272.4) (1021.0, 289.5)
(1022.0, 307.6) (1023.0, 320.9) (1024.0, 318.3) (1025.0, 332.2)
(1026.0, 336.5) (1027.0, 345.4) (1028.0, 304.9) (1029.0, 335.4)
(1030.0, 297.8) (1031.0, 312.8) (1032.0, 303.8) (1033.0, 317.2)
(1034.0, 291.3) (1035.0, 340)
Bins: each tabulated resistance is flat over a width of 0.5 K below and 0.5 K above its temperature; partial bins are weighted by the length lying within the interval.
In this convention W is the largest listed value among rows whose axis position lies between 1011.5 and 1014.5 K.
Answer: 199.9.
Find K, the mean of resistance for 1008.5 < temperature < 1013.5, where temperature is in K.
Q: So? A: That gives 209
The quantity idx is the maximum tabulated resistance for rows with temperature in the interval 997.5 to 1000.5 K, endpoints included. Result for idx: 394.2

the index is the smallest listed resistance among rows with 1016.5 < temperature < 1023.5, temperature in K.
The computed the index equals 227.8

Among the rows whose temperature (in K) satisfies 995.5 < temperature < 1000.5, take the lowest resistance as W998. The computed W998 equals 384.8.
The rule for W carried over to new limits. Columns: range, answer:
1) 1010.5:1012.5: 208.6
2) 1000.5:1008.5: 386.6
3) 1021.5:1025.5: 332.2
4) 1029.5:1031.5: 312.8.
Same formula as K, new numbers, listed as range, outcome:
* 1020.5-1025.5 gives 314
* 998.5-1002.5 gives 380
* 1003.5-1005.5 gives 322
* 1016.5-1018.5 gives 235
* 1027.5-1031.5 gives 313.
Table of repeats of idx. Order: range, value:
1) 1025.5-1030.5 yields 345.4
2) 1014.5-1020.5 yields 272.4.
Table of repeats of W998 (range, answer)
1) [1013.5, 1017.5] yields 186.4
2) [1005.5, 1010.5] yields 206.1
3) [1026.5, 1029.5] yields 304.9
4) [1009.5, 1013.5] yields 193.8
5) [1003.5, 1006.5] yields 295.3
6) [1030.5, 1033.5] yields 303.8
